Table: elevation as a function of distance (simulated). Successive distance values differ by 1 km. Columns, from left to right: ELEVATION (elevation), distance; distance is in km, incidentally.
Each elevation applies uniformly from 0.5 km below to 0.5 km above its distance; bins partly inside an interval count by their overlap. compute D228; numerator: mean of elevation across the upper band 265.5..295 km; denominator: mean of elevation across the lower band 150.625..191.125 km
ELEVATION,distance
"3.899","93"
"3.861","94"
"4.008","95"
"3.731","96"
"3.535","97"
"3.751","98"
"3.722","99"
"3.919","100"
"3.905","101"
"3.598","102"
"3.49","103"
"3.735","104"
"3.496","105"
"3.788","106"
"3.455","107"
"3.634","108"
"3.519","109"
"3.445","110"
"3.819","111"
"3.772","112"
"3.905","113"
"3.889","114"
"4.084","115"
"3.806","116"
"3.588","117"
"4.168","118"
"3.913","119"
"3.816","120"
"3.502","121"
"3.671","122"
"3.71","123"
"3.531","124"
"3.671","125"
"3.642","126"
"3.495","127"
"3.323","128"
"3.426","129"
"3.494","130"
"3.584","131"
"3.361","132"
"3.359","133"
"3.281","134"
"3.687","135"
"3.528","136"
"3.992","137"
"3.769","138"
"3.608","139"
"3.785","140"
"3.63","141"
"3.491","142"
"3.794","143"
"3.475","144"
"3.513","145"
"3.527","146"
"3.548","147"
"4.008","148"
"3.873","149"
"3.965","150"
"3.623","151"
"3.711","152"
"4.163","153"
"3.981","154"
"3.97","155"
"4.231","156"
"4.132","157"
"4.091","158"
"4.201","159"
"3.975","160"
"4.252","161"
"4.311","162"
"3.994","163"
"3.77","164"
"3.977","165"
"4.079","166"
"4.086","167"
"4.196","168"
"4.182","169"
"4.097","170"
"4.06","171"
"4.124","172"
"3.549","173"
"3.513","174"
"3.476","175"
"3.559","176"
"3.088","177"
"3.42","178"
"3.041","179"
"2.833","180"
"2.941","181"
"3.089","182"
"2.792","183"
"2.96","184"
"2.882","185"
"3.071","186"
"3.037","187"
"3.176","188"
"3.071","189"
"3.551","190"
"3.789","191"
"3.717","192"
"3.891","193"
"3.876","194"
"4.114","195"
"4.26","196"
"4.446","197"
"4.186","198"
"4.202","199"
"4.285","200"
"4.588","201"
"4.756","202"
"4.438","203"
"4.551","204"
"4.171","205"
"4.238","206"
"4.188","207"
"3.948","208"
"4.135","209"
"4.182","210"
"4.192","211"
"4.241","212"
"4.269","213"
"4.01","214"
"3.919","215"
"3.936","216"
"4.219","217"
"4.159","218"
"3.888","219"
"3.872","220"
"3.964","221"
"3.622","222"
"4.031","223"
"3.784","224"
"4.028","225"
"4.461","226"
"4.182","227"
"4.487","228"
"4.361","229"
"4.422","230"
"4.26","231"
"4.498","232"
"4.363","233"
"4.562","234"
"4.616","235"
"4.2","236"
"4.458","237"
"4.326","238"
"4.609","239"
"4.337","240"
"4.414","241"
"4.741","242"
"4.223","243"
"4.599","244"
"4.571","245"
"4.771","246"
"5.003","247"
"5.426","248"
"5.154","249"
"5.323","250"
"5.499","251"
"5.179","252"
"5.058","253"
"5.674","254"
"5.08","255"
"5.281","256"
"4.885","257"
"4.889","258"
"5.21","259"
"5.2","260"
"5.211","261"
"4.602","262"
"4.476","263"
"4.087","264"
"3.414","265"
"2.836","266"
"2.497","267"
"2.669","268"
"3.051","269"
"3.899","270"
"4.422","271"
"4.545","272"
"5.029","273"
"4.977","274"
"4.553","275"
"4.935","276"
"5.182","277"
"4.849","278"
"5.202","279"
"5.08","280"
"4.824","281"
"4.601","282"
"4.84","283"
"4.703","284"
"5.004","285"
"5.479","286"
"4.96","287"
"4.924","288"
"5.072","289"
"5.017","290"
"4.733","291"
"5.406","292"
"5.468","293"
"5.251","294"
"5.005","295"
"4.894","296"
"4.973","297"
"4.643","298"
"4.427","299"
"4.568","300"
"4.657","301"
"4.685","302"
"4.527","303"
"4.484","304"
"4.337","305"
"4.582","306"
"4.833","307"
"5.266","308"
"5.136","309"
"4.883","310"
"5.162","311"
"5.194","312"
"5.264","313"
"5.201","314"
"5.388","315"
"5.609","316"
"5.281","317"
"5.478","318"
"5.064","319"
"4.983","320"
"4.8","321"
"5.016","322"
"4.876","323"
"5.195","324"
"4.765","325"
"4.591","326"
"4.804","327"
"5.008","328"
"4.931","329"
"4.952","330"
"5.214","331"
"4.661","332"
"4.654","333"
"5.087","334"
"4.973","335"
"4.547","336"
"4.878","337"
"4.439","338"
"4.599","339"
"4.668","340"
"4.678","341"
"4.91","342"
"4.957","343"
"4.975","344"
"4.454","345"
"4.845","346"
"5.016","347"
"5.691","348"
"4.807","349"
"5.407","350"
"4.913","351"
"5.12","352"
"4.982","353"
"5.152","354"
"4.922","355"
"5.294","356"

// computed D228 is 1.26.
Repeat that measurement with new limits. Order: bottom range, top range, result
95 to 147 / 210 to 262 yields 1.24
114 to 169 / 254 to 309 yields 1.24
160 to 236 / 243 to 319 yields 1.22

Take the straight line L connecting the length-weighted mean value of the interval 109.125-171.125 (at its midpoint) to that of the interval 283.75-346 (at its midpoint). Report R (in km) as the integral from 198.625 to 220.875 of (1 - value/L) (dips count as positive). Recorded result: 0.2 km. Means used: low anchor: 3.8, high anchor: 4.92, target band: 4.2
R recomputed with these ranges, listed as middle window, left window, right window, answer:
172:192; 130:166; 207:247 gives 3.8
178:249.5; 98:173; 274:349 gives 3.8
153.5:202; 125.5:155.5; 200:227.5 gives 1.7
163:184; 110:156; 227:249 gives 2.3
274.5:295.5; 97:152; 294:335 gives -1.2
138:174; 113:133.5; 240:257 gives 0.9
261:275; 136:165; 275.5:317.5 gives 2.3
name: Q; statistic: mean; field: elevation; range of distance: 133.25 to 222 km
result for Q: 3.83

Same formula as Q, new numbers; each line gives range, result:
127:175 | 3.81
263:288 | 4.41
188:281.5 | 4.37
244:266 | 4.9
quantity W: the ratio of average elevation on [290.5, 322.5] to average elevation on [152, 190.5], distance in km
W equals 1.36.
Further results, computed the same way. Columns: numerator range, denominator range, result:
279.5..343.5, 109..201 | 1.33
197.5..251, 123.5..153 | 1.20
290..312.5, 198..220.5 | 1.16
